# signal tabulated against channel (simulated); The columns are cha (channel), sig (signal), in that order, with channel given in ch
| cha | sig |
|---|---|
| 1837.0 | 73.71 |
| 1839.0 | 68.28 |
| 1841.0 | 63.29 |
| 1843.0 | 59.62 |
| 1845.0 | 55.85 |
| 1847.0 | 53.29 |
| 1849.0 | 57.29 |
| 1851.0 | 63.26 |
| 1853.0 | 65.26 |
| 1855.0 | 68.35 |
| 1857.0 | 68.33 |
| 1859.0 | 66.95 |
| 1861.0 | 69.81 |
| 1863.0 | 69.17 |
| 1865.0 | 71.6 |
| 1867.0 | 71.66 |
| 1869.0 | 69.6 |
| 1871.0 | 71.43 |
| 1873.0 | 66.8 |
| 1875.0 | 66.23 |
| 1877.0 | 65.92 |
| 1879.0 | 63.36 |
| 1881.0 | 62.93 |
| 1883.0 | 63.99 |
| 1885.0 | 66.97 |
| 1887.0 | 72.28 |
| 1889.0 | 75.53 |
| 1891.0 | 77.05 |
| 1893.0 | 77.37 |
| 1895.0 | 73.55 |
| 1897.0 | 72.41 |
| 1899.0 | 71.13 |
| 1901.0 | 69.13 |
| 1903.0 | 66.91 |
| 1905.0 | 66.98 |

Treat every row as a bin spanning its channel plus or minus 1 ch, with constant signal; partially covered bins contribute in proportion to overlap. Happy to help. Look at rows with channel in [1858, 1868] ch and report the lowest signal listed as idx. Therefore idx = 66.95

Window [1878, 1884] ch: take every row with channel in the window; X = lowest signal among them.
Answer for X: 62.93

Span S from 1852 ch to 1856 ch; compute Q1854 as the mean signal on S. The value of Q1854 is 66.8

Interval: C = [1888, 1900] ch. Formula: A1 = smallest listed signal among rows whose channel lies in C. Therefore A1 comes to 71.13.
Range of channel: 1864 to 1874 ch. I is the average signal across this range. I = 70.2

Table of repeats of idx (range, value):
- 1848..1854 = 57.29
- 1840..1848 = 53.29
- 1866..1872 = 69.6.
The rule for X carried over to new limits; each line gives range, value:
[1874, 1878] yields 65.92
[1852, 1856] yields 65.26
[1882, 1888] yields 63.99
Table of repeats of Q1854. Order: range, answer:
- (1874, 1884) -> 64.5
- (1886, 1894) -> 75.6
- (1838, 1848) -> 60.1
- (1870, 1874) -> 69.1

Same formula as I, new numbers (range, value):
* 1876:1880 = 64.6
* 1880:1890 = 68.3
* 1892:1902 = 72.7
